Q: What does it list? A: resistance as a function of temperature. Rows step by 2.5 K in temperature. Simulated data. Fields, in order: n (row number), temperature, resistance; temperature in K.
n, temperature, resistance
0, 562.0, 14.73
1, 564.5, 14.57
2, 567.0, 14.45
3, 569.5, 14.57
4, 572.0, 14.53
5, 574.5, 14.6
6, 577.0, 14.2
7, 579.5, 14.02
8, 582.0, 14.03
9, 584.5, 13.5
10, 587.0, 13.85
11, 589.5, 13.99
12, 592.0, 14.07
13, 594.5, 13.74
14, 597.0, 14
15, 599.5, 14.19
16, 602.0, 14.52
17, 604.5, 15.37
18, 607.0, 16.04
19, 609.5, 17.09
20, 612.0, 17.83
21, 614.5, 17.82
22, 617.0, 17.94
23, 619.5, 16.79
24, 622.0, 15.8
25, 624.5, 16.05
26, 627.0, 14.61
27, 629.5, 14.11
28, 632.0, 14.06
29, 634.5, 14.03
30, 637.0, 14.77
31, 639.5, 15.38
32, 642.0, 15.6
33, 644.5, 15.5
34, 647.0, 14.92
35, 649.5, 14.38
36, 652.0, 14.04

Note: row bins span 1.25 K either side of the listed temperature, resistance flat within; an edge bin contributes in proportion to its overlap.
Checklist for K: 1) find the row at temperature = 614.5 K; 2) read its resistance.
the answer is 17.82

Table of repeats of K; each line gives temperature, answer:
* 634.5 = 14.03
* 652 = 14.04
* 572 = 14.53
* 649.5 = 14.38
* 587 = 13.85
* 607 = 16.04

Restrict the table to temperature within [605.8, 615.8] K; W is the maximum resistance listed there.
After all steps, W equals 17.83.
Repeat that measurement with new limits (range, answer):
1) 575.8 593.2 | 14.2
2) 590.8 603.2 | 14.52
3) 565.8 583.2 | 14.6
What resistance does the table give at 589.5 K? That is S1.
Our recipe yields 13.99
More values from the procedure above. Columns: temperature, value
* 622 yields 15.8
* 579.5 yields 14.02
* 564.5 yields 14.57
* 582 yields 14.03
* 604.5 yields 15.37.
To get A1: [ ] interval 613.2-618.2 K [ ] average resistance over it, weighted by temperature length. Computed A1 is 17.9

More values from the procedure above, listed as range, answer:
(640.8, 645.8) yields 15.5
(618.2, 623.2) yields 16.3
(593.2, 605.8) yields 14.4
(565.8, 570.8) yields 14.5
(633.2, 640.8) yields 14.7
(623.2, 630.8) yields 14.9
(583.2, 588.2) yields 13.7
